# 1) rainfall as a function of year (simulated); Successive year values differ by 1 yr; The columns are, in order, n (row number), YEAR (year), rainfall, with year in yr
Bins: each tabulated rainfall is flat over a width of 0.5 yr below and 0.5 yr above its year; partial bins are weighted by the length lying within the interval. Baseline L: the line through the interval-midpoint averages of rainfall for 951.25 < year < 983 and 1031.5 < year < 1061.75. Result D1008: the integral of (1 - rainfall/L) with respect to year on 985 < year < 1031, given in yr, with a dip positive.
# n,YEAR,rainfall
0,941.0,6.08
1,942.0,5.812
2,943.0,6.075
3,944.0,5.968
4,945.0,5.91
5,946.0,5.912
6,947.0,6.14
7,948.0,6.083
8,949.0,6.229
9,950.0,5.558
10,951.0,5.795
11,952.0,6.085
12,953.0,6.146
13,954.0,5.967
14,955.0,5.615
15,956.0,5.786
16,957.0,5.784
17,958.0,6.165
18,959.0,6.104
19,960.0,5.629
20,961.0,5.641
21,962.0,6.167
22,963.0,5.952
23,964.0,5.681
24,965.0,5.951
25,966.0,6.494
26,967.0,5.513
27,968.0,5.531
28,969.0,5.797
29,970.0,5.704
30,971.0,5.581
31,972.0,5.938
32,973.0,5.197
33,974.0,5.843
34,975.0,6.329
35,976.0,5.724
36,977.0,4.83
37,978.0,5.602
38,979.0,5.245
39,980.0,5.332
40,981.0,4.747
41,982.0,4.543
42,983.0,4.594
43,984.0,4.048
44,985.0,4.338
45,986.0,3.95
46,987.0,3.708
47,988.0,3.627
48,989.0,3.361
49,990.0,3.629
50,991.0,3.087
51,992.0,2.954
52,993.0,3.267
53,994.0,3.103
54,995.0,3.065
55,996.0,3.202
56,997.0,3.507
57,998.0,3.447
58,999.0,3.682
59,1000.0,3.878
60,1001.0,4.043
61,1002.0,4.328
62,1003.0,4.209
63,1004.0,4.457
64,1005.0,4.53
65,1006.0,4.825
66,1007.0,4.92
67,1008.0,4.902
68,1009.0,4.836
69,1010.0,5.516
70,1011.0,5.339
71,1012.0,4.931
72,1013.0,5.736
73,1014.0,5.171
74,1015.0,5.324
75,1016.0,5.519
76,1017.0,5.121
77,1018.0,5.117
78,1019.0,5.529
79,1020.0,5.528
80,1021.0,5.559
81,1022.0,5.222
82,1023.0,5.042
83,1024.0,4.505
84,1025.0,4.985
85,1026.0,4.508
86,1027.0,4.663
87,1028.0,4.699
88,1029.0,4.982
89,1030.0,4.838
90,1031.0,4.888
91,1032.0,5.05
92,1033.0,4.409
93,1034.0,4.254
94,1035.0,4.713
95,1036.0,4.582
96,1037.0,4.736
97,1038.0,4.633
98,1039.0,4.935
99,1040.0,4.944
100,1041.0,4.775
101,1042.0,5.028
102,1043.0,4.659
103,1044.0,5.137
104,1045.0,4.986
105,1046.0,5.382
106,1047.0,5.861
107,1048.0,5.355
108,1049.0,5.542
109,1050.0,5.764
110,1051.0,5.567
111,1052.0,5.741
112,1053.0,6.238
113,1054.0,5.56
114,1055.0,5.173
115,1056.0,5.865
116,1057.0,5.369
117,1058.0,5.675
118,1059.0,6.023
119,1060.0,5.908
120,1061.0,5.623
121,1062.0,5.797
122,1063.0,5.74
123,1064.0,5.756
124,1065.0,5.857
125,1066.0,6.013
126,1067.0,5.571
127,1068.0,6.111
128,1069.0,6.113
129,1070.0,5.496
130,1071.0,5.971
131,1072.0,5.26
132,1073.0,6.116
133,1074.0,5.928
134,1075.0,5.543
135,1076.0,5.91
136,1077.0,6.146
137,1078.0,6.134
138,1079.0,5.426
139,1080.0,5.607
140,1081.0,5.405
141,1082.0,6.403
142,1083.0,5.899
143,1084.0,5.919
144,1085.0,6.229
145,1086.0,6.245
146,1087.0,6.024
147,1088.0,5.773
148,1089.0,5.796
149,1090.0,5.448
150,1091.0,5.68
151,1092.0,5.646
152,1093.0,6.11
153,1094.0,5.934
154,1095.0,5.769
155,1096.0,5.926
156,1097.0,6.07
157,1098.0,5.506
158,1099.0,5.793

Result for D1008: 8.4 yr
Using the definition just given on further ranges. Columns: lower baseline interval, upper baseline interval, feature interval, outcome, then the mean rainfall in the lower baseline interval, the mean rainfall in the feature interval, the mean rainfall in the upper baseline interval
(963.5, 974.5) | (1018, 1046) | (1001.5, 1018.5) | 0.7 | 5.75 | 4.99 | 4.89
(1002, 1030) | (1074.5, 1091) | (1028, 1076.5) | 0.7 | 5.01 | 5.4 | 5.86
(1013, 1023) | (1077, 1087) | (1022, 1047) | 3.0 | 5.35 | 4.83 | 5.94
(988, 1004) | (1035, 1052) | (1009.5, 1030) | -3.9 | 3.55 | 5.14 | 5.12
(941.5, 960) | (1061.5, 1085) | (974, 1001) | 8.1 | 5.94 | 4.14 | 5.84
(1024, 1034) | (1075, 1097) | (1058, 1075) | -1.0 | 4.74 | 5.82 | 5.87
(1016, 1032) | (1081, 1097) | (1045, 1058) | -0.5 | 5.03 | 5.6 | 5.91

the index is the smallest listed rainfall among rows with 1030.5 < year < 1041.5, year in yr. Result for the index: 4.254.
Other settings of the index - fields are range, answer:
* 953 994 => 2.954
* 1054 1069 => 5.173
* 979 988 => 3.627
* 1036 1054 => 4.582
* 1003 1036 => 4.209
